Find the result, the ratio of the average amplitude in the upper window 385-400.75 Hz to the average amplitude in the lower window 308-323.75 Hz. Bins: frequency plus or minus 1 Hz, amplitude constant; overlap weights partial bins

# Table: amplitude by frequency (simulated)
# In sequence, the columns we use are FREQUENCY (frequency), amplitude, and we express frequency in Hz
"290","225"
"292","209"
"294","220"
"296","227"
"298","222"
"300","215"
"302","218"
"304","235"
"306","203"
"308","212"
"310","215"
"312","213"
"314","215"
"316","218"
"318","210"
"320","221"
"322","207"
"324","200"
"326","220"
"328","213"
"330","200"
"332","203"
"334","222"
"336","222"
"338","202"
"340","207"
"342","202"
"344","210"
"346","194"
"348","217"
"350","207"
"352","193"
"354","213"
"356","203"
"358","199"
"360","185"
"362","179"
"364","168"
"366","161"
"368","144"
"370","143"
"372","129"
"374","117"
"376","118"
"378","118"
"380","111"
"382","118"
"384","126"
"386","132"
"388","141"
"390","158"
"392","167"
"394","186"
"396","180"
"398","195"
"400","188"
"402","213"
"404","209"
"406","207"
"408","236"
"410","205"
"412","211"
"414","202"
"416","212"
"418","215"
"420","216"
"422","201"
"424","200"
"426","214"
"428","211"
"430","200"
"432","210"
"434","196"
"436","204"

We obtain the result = 0.79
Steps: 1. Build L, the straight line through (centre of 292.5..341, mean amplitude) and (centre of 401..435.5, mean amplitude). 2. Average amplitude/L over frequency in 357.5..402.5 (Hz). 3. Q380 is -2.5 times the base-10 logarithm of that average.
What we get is 0.340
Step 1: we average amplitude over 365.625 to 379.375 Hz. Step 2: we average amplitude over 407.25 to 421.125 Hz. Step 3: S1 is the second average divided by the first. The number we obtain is 1.63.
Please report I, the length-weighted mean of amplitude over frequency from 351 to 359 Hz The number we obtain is 202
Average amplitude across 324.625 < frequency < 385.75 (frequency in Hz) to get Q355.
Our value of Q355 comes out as 178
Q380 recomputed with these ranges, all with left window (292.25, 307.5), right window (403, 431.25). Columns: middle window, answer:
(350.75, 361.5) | 0.09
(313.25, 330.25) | 0.03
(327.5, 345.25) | 0.04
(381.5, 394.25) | 0.41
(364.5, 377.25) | 0.49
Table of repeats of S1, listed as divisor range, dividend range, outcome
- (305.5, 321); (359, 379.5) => 0.68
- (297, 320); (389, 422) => 0.93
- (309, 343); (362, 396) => 0.67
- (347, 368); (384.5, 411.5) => 0.97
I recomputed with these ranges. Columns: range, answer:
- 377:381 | 114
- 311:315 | 214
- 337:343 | 204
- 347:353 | 206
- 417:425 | 208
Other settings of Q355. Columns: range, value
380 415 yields 179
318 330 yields 211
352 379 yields 161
